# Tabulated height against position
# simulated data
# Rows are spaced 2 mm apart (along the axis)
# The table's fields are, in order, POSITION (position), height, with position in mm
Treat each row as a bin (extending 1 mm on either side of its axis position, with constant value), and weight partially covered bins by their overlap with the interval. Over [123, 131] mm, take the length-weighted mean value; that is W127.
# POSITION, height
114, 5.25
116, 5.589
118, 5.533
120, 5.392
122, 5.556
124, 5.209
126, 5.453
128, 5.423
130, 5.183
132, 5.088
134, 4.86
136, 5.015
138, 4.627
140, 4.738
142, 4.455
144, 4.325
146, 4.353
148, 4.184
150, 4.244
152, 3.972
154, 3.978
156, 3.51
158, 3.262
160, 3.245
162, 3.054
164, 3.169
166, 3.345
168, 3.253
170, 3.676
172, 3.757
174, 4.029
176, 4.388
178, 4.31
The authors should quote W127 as 5.32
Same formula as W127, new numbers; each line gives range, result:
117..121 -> 5.46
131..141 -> 4.87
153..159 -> 3.58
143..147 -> 4.34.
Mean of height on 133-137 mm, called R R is 4.94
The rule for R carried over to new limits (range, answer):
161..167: 3.19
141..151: 4.31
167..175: 3.68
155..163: 3.27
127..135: 5.14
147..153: 4.13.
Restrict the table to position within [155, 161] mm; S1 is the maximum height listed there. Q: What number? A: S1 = 3.51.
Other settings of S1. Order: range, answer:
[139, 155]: 4.738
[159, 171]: 3.676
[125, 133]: 5.453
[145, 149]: 4.353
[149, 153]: 4.244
